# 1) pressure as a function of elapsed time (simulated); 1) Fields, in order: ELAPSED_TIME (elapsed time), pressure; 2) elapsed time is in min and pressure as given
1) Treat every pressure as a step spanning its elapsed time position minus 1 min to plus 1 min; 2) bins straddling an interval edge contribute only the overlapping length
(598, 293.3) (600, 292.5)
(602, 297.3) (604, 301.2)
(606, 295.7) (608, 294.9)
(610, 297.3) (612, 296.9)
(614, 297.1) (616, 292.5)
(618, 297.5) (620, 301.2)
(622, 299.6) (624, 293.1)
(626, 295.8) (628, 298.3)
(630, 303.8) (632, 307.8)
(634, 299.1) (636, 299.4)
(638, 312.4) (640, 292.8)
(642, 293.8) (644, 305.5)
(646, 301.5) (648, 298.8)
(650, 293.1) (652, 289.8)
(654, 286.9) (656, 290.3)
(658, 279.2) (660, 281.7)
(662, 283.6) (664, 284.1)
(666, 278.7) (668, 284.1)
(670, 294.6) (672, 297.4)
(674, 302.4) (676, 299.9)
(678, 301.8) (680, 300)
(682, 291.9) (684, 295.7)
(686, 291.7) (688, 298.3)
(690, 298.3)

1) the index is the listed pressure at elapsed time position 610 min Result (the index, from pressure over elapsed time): 297.3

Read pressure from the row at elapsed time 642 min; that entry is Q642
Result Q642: 293.8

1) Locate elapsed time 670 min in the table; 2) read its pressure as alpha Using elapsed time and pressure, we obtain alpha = 294.6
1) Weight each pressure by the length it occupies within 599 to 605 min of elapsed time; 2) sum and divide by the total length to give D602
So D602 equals 297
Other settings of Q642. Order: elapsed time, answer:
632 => 307.8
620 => 301.2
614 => 297.1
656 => 290.3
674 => 302.4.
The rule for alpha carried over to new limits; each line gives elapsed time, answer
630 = 303.8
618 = 297.5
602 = 297.3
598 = 293.3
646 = 301.5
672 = 297.4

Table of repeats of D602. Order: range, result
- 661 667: 282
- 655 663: 284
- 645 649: 300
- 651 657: 289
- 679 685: 296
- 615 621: 297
